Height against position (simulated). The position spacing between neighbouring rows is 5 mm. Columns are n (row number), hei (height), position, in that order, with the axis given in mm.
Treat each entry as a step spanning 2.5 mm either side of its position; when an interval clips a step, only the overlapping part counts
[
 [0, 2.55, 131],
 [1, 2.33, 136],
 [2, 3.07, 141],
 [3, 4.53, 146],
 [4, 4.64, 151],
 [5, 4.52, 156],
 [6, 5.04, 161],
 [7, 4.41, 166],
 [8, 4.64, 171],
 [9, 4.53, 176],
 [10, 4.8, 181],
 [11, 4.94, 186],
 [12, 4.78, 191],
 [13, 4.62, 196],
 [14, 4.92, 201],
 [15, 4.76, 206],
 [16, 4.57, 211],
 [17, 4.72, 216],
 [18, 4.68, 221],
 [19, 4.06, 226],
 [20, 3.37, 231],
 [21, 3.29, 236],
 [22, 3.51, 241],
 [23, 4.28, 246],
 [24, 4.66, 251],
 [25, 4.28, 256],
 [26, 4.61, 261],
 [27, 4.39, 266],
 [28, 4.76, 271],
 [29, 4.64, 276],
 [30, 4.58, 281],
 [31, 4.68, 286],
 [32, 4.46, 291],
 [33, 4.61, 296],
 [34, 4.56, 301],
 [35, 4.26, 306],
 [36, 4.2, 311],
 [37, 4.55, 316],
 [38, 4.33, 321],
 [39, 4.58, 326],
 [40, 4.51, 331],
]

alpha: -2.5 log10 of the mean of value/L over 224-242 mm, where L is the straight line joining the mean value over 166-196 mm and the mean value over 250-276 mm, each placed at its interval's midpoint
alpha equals 0.28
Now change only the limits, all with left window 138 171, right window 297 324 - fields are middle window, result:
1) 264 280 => -0.05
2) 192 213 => -0.08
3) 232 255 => 0.12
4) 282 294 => -0.04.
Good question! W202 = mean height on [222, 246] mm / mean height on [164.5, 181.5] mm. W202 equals 0.81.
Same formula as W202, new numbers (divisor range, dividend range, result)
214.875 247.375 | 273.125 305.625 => 1.16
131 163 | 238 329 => 1.14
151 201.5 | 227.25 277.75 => 0.89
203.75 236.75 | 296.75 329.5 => 1.04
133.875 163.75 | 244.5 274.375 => 1.11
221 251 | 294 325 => 1.14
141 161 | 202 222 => 1.06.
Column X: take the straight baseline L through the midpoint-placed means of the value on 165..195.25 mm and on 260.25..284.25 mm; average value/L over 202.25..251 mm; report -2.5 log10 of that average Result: 0.11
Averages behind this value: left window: 4.69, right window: 4.6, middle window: 4.18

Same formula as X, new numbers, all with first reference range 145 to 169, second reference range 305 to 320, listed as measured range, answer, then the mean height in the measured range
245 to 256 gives 0.00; 4.45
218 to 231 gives 0.08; 4.19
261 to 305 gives -0.04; 4.58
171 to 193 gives -0.04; 4.75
